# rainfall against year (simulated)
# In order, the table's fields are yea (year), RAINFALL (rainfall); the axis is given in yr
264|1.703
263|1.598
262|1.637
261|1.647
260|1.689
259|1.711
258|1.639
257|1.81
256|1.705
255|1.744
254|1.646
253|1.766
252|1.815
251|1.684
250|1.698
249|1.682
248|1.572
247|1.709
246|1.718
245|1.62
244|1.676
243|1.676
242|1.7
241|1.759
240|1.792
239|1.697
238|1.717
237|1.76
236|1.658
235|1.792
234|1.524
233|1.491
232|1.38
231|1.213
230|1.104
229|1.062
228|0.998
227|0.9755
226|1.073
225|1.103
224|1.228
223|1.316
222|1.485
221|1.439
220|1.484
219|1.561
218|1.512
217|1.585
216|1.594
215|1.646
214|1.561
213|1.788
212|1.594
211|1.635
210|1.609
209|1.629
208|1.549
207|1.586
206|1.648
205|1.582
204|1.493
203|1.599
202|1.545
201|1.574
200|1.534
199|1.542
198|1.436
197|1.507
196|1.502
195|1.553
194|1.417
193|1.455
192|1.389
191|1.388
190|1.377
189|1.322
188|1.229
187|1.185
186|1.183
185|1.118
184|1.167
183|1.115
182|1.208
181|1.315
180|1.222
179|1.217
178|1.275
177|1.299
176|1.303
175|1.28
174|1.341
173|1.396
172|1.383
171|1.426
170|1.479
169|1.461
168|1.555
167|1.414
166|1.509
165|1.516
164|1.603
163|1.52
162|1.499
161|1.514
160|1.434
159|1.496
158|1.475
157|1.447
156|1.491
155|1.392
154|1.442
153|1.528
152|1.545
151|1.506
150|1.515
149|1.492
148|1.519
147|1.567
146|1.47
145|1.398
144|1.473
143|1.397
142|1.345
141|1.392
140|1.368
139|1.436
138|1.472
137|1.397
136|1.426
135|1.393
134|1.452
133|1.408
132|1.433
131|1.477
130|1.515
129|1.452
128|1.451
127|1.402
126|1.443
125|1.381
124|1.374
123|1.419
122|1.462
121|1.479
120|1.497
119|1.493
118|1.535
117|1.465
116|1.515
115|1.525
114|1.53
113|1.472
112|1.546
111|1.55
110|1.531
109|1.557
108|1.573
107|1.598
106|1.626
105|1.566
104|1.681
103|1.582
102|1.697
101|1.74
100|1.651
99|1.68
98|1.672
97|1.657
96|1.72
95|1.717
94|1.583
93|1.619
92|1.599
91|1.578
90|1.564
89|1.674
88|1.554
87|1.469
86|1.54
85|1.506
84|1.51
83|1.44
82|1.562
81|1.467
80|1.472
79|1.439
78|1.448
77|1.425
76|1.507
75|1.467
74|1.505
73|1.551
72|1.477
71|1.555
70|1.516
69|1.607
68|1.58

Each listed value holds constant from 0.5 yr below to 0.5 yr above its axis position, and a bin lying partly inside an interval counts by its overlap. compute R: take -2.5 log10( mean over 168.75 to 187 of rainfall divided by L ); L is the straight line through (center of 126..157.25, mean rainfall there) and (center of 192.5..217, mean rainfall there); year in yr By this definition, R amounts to 0.18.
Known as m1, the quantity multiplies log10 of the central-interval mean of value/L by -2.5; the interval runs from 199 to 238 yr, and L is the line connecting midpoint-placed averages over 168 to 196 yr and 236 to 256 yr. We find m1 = 0.04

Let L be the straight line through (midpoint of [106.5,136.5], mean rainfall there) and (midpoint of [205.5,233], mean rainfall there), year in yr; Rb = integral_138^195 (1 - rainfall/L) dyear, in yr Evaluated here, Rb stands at 2.1 yr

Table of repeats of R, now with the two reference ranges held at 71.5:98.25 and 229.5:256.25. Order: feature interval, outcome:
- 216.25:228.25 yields 0.222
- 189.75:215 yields 0.050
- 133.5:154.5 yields 0.090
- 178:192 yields 0.279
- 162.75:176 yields 0.107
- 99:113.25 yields -0.032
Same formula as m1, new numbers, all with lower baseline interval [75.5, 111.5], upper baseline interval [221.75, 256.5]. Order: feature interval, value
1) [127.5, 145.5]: 0.099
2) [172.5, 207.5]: 0.123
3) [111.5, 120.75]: 0.043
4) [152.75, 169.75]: 0.048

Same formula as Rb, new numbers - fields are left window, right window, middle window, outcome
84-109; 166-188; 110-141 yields 0.9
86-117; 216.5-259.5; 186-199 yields 1.4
